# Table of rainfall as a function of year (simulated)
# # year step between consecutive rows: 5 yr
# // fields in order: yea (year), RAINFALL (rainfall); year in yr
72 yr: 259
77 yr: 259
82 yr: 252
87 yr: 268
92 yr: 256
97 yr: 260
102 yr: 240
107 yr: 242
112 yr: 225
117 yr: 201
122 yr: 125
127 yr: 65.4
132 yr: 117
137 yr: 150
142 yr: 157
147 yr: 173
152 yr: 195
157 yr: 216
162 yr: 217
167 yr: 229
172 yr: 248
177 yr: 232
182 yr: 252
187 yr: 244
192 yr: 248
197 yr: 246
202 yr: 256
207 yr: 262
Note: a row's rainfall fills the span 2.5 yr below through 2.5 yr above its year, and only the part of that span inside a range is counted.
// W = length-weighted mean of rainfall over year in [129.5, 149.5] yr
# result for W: 149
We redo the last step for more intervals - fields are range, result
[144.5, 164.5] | 200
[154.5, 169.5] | 221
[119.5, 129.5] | 95.2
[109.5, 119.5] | 213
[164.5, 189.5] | 241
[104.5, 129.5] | 172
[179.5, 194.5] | 248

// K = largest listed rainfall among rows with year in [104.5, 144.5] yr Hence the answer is 242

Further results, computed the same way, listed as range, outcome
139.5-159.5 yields 216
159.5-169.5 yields 229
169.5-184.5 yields 252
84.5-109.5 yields 268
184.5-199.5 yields 248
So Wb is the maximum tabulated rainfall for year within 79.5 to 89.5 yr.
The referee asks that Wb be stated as 268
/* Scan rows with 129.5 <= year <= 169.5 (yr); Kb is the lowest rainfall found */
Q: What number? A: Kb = 117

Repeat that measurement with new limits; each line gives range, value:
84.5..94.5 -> 256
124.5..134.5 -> 65.4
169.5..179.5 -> 232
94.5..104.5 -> 240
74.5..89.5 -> 252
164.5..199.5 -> 229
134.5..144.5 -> 150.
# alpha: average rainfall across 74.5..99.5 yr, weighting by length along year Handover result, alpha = 259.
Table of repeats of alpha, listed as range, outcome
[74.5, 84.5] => 256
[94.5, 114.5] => 242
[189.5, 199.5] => 247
